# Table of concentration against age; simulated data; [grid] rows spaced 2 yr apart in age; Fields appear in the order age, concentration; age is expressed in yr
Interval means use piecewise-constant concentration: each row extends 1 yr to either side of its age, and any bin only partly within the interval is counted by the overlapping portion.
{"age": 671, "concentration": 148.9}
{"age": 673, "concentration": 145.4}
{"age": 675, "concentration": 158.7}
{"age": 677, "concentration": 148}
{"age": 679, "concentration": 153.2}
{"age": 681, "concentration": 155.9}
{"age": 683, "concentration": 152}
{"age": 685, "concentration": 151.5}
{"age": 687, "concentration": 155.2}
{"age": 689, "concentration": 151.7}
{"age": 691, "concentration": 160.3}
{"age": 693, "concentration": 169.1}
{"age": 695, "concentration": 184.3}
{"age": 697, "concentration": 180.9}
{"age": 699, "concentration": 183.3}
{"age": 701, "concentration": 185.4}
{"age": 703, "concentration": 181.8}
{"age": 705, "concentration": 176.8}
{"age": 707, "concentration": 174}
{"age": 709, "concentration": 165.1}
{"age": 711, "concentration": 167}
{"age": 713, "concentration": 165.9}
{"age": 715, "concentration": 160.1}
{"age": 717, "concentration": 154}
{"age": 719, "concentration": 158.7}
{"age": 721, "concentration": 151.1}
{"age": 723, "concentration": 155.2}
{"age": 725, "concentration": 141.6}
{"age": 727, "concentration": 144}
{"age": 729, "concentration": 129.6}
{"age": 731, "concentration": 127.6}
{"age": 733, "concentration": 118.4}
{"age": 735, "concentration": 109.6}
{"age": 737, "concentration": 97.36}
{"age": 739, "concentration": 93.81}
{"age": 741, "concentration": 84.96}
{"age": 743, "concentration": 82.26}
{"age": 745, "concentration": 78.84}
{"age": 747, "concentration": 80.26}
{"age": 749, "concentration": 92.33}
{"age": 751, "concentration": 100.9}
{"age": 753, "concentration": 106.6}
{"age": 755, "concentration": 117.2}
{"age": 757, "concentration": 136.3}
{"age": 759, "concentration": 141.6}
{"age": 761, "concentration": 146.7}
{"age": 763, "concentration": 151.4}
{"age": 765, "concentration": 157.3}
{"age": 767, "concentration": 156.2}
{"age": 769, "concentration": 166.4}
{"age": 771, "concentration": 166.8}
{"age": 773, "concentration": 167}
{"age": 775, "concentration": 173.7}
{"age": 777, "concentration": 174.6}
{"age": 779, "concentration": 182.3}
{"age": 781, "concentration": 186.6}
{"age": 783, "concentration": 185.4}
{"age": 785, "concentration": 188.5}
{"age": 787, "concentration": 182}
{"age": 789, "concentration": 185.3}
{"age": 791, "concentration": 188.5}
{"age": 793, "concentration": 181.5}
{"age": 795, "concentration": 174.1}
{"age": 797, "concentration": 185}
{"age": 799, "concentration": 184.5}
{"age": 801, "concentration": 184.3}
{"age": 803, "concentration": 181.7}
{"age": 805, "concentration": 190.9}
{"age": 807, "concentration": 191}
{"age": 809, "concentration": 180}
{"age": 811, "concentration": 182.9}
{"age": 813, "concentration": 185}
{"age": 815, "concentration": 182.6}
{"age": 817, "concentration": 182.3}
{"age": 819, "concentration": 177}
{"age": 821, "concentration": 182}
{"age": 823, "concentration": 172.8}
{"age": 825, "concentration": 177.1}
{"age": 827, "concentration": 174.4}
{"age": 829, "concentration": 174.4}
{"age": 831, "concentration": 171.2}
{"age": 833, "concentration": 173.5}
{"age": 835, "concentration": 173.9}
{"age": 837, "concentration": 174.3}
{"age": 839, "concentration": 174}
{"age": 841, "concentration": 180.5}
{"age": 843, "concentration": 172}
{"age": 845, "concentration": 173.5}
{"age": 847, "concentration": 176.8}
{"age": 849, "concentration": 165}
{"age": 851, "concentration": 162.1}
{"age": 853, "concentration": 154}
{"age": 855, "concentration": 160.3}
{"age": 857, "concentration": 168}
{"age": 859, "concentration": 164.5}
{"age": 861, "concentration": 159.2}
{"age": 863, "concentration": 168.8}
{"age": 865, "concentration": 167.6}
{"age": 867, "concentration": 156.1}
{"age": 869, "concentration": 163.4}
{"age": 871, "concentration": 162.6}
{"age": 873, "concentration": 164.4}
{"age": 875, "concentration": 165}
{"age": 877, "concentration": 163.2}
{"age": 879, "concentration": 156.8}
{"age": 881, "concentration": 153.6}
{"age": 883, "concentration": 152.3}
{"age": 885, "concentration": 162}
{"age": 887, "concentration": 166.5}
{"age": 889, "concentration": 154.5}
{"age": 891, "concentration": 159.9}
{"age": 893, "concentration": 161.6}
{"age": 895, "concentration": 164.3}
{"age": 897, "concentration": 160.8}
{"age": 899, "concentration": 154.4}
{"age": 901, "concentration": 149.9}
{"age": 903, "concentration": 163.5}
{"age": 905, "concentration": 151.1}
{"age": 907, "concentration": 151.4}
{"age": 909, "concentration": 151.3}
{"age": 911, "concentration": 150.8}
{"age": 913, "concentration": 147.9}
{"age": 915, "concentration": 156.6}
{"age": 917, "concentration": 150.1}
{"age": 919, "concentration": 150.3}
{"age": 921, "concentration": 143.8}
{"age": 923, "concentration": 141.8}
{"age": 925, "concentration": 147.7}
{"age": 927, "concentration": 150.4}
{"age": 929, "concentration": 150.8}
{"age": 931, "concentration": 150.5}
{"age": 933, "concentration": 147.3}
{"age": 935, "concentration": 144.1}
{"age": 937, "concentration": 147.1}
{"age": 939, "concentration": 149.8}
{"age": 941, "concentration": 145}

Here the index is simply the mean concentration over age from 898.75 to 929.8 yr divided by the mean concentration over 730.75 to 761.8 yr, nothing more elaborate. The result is 1.42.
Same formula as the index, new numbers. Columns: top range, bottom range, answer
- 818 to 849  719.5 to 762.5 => 1.50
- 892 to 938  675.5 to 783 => 1.03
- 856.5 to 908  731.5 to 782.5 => 1.22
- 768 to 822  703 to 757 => 1.40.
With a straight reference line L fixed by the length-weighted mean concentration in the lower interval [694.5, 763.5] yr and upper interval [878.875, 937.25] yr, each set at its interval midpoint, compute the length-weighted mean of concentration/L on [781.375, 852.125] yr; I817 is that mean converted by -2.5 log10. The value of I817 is -0.23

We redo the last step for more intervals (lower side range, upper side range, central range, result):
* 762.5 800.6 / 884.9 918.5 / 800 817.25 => -0.08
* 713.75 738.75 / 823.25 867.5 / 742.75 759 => 0.36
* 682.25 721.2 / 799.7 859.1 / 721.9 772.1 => 0.35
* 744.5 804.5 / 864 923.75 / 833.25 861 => -0.08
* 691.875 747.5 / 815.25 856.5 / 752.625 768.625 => 0.09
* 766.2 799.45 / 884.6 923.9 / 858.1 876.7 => -0.01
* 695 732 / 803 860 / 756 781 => 0.05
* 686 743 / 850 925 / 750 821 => -0.11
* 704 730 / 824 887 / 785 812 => -0.13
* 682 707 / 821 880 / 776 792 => -0.09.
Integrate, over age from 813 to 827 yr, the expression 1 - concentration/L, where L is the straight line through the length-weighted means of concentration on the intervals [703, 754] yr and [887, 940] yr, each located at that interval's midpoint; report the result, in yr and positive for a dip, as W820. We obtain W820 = -3.8 yr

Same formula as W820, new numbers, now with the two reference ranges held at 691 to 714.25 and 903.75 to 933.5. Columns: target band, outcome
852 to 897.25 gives -1.9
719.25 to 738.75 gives 4.7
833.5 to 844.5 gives -1.1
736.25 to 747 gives 5.3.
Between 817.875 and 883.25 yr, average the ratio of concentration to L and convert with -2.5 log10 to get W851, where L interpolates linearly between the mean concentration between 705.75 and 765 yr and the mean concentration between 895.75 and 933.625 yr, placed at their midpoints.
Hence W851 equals -0.17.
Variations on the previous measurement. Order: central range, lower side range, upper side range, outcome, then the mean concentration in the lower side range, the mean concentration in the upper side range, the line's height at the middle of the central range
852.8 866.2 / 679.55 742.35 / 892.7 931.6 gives -0.08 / 151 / 152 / 152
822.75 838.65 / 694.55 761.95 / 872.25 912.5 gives -0.16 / 137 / 158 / 150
